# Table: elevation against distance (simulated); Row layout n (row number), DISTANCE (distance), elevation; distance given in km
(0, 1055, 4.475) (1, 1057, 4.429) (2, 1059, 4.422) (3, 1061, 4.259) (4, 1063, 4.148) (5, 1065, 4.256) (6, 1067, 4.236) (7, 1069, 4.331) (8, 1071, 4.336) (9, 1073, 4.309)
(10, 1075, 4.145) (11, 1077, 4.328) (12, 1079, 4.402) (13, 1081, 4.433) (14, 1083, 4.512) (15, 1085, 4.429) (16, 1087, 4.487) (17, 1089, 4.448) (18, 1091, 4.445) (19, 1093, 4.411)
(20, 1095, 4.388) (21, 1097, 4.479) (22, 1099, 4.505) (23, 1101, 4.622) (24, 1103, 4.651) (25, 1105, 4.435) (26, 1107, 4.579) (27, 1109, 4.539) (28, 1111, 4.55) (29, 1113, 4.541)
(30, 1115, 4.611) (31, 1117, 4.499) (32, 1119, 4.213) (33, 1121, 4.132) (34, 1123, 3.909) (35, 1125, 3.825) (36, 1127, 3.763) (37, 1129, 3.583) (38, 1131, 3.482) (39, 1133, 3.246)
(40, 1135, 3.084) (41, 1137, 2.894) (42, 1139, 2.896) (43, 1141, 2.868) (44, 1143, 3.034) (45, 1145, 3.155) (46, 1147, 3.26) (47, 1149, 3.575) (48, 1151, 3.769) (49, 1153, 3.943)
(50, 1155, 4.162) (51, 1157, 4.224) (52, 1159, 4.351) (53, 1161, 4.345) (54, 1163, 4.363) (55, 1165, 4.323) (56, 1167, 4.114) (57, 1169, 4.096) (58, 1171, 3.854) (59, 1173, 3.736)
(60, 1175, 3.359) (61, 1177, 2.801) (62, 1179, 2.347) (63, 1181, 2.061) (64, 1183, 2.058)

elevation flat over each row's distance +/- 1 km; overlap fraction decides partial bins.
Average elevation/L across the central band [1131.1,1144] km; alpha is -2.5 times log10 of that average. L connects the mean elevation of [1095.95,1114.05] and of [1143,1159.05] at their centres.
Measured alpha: 0.29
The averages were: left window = 4.54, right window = 3.72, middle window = 3.04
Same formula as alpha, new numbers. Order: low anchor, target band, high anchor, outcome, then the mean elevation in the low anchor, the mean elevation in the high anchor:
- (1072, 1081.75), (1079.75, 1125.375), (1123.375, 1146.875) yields -0.152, 4.32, 3.27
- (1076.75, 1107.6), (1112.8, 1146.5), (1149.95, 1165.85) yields 0.195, 4.47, 4.18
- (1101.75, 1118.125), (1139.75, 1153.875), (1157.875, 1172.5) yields 0.270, 4.55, 4.19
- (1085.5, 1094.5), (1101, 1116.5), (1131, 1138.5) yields -0.174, 4.44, 3.12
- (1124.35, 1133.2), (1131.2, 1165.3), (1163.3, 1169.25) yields 0.096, 3.6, 4.21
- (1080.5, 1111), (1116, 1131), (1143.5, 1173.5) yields 0.078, 4.49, 3.94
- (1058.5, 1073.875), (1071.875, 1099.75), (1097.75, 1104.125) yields 0.011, 4.28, 4.59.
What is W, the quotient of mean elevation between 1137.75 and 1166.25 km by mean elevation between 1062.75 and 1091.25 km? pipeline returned 0.9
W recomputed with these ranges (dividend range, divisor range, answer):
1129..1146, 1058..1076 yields 0.73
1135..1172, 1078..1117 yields 0.83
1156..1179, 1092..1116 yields 0.86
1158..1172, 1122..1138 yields 1.21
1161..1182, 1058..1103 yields 0.81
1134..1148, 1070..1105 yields 0.68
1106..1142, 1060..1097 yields 0.88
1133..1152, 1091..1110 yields 0.70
